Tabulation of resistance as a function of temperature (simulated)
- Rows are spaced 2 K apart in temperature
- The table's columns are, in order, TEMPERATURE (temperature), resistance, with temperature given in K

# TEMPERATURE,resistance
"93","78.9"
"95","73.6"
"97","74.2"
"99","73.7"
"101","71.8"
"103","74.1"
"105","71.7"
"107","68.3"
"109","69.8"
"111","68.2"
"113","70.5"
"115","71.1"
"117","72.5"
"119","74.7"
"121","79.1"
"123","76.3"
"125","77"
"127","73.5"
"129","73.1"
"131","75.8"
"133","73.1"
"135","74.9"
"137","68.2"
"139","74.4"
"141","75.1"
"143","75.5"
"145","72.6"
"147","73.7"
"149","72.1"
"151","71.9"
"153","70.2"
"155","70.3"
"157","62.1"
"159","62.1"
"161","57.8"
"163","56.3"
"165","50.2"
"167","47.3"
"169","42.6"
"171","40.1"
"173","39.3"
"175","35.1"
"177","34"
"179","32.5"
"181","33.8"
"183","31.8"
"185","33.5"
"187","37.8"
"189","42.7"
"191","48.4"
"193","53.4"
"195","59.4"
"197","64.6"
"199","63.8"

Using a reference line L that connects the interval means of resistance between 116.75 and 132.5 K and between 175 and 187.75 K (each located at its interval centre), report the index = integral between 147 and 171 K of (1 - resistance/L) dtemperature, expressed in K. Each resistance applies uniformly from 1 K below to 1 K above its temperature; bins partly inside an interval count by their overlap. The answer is -4.4 K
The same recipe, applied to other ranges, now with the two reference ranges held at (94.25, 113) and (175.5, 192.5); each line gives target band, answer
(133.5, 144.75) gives -3.42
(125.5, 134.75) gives -2.13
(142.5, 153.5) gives -4.18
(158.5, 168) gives -1.67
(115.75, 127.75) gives -2.19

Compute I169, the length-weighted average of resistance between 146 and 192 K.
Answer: 49.8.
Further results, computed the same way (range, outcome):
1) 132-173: 63.9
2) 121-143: 74.4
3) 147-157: 70.5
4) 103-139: 72.9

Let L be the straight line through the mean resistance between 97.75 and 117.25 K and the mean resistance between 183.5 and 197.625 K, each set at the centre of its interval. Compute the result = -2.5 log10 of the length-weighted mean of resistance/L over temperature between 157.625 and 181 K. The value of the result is 0.197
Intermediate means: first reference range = 71.2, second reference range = 47.5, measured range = 45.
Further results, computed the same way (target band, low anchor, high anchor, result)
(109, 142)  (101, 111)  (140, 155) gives -0.03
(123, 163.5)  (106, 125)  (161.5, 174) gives -0.21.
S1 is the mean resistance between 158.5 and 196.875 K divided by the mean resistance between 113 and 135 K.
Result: 0.60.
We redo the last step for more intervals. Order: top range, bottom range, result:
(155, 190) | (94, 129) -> 0.61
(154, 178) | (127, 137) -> 0.68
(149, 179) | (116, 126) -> 0.70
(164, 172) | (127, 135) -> 0.61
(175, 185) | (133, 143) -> 0.45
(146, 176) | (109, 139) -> 0.77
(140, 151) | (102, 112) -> 1.05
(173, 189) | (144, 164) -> 0.52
